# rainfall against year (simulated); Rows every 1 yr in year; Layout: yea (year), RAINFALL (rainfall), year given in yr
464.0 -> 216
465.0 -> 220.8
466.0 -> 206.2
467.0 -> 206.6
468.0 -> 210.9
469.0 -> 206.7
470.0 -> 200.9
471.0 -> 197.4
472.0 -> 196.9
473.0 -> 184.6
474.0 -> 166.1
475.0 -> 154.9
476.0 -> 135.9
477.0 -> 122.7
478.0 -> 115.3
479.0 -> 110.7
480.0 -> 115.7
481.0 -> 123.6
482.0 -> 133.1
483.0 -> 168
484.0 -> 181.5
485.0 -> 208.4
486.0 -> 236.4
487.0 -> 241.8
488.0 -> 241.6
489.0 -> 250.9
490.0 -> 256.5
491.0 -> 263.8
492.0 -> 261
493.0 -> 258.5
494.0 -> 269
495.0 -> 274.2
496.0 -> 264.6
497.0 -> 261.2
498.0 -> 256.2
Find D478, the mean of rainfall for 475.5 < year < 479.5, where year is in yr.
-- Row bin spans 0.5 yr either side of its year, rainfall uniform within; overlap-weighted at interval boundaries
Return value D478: 121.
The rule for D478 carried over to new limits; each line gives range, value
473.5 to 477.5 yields 145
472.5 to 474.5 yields 175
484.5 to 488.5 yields 232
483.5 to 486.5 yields 209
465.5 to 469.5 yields 208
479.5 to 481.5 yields 120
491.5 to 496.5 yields 265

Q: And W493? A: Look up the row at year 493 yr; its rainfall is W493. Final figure 258.5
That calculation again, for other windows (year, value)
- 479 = 110.7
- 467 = 206.6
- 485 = 208.4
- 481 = 123.6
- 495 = 274.2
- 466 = 206.2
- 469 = 206.7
